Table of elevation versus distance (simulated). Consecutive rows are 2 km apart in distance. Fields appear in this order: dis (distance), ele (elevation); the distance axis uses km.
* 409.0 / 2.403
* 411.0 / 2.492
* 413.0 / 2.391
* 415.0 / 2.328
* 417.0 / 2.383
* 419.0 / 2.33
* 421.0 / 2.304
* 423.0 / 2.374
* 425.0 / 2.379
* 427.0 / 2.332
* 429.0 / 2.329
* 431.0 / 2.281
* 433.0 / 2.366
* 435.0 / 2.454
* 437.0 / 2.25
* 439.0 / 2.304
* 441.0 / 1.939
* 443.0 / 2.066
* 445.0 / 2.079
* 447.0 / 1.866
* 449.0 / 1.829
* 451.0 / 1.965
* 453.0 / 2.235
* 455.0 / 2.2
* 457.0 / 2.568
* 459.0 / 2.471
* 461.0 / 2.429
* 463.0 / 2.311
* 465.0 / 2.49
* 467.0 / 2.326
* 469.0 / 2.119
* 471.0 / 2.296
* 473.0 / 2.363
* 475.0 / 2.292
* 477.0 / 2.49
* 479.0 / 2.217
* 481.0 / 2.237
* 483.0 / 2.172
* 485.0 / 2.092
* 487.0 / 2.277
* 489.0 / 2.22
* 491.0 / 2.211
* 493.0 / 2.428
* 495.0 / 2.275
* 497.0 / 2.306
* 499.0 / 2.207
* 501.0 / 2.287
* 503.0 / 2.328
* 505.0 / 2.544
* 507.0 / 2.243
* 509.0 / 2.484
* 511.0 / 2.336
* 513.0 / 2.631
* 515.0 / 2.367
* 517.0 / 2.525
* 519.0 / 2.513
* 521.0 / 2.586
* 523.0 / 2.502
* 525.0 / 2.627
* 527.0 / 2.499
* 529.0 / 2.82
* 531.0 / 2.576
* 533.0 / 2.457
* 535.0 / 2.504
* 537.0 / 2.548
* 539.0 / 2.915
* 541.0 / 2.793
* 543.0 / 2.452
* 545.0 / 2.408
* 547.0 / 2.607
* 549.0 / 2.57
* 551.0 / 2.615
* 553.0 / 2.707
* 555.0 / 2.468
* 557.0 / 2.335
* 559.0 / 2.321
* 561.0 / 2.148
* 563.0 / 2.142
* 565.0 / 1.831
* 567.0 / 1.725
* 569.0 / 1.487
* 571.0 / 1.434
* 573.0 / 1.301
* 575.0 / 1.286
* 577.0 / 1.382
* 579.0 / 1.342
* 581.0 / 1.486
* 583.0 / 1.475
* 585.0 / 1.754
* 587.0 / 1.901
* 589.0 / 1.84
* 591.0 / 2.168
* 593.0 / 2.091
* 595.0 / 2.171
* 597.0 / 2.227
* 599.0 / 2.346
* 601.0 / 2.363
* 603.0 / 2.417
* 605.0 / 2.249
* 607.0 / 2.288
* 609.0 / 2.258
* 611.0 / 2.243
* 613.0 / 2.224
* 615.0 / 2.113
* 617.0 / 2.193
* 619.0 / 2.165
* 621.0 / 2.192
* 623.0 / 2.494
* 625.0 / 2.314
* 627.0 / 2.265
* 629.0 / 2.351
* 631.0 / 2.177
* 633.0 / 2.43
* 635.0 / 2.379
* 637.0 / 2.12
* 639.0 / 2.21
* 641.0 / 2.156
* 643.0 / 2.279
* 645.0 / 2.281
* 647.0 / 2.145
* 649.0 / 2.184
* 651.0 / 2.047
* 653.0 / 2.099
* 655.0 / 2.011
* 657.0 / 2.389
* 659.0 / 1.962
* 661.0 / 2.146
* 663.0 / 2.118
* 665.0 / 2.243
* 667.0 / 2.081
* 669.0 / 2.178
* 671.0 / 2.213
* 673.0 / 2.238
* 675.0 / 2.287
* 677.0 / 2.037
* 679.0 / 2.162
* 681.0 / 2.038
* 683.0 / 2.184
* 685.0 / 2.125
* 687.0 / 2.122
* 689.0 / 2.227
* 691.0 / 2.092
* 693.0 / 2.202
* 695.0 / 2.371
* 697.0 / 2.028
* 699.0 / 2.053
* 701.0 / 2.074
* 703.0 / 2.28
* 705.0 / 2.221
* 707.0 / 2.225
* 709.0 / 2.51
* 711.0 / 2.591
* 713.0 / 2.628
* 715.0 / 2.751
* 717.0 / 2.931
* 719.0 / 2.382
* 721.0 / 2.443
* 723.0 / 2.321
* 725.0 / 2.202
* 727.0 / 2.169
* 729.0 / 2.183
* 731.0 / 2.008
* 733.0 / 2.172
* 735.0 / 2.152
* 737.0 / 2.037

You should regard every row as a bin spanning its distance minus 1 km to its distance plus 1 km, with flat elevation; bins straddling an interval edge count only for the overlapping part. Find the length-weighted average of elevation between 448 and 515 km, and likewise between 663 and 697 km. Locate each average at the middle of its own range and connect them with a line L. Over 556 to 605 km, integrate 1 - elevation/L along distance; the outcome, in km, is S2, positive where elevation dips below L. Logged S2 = 7.7 km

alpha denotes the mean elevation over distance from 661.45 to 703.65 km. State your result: 2.16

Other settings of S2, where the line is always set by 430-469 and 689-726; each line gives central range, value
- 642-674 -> 2.2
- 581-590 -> 2.3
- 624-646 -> 0.4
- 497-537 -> -3.8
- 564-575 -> 3.6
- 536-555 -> -2.9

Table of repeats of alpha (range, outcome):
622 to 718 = 2.24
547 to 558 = 2.55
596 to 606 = 2.32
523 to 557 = 2.59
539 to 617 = 2.09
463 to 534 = 2.38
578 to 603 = 1.95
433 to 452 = 2.1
